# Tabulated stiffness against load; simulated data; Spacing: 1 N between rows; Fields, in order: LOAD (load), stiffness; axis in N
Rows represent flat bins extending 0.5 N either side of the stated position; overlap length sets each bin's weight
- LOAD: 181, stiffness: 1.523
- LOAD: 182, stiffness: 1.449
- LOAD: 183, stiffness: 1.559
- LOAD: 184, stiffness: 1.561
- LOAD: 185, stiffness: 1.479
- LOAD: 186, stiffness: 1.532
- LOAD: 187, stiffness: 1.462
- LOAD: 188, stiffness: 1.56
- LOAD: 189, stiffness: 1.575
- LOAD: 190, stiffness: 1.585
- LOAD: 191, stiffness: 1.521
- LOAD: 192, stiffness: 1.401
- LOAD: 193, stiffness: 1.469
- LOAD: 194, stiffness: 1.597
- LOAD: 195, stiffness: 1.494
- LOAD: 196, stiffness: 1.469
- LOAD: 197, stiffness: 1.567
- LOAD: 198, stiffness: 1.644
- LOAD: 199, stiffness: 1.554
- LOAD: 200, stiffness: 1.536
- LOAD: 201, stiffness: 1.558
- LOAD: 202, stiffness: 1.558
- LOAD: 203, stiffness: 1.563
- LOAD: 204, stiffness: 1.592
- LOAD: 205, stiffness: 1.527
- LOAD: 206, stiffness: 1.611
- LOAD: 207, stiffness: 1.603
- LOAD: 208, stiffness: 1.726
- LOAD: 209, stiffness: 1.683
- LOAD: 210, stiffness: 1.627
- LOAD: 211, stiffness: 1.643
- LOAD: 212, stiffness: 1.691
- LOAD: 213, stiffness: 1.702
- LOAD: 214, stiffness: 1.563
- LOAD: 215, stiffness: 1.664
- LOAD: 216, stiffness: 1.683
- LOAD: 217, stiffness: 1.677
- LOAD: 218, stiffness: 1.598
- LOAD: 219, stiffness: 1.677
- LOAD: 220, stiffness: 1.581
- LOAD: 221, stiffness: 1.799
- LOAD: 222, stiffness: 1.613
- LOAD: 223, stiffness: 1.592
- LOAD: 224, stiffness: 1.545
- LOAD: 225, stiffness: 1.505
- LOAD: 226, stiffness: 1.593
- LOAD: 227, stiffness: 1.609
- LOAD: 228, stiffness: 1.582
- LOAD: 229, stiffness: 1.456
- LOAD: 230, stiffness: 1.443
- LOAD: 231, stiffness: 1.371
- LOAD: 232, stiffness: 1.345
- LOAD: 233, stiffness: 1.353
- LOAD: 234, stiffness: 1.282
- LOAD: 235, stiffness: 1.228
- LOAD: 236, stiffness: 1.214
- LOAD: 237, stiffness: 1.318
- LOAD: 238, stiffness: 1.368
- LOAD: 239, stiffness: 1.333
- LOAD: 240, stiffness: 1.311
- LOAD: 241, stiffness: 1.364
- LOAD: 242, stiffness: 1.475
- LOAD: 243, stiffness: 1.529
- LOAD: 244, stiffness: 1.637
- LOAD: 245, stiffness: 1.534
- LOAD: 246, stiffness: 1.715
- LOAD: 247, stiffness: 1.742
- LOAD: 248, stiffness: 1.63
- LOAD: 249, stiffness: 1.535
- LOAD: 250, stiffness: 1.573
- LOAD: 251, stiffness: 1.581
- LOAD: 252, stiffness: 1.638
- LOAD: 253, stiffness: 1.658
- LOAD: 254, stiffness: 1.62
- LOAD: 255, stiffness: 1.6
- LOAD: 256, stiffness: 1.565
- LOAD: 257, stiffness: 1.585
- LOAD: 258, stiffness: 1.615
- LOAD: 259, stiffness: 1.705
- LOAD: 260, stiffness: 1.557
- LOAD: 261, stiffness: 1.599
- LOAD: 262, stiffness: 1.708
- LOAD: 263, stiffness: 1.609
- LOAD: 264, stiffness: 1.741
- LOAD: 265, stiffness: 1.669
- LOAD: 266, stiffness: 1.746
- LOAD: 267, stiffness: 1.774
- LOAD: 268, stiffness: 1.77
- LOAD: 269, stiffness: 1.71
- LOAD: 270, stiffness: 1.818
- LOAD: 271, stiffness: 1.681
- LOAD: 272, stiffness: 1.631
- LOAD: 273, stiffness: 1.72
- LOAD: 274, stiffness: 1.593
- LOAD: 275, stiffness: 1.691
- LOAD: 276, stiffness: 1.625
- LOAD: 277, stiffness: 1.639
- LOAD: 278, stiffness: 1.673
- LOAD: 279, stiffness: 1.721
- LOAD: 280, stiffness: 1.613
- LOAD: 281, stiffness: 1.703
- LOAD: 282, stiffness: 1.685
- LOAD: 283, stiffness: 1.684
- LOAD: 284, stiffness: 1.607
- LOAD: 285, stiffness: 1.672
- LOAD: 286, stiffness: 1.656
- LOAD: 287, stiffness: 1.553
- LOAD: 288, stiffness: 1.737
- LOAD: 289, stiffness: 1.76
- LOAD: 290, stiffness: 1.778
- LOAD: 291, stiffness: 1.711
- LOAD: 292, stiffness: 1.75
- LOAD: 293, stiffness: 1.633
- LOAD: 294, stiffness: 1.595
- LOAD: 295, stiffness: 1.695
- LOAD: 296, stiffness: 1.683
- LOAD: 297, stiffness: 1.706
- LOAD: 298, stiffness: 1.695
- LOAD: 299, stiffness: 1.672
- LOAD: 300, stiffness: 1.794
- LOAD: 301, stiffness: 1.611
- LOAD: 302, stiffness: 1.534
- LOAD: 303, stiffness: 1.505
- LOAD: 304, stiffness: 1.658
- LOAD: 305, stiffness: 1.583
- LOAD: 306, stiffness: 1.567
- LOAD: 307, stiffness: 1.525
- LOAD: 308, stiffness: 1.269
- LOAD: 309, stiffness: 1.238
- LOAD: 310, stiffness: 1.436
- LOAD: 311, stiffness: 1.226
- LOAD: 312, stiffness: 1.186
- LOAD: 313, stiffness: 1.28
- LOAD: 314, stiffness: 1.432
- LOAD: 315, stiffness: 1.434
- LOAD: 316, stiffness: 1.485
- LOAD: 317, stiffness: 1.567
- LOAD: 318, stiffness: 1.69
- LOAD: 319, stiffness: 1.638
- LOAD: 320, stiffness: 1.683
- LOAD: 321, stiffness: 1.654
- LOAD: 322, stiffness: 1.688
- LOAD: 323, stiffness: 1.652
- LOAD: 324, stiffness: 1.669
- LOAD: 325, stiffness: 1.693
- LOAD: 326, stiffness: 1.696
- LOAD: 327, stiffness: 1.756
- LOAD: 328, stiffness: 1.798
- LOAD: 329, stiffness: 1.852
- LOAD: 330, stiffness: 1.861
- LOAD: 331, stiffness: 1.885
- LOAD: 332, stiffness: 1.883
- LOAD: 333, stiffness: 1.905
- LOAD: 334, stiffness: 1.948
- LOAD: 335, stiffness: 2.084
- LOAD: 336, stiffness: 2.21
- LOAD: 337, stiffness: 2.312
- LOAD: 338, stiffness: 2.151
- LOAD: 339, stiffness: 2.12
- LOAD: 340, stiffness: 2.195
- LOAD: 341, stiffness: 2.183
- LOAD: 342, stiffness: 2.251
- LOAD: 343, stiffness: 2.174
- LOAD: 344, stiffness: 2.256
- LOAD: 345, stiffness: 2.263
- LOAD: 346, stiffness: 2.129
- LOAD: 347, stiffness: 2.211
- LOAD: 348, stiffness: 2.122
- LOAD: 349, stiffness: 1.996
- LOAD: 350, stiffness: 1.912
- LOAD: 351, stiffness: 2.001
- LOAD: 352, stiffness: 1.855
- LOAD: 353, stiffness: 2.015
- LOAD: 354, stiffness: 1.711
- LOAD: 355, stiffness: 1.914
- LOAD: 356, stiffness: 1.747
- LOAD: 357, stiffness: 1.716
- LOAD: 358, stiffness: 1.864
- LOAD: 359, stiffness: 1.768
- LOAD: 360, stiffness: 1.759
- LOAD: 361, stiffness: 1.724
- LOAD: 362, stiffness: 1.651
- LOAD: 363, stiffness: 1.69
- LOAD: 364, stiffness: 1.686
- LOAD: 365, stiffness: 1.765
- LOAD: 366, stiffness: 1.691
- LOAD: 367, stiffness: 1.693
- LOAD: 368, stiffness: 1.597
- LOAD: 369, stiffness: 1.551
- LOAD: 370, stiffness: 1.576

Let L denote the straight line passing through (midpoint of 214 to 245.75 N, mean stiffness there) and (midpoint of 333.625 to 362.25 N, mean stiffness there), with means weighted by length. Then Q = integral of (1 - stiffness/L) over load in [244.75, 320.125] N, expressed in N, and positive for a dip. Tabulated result 4.4 N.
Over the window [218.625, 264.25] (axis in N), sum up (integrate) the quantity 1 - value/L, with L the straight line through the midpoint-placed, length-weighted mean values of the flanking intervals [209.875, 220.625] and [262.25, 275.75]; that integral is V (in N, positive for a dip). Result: 3.8 N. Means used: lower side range 1.65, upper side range 1.7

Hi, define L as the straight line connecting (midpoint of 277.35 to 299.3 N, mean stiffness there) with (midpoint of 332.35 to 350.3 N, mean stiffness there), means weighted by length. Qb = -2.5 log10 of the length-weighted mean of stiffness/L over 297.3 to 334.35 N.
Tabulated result 0.19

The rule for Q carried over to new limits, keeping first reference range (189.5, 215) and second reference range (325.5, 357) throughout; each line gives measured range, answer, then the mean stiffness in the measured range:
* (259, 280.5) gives 1.29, 1.68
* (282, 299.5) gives 1.62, 1.68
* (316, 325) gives 1.37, 1.65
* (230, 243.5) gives 2.71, 1.35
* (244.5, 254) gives 0.57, 1.62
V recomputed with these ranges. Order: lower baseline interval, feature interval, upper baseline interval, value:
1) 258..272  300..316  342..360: 3.4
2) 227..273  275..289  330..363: 0.3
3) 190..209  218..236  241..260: 0.9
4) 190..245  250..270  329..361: 0.4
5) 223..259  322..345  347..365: -2.6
